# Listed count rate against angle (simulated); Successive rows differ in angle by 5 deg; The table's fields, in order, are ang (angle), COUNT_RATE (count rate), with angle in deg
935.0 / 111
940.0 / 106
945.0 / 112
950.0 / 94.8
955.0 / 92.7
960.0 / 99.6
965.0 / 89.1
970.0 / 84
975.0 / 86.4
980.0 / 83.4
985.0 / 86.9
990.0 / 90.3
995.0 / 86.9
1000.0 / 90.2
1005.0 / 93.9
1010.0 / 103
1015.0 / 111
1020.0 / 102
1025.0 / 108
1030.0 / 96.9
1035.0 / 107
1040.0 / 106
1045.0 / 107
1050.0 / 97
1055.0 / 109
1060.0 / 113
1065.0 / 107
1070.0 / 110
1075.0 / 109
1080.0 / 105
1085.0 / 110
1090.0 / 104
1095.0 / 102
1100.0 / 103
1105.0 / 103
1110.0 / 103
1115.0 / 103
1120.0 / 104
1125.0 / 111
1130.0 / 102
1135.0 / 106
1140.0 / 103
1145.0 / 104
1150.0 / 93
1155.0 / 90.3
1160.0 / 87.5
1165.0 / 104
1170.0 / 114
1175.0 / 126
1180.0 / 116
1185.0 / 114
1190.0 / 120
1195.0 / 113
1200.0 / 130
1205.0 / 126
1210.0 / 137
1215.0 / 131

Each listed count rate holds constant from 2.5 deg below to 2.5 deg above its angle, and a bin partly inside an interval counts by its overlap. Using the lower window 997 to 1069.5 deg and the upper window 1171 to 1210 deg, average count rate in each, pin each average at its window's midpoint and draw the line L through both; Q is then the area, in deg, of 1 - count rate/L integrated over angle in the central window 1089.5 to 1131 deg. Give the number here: 3.1 deg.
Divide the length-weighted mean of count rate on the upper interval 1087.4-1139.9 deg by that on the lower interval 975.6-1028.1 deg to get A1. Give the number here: 1.09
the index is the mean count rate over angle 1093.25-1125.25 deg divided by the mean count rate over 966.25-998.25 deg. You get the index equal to 1.2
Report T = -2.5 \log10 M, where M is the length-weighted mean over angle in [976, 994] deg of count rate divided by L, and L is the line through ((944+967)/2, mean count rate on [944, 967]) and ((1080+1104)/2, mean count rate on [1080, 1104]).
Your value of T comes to 0.14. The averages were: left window 96.9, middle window 86.8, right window 105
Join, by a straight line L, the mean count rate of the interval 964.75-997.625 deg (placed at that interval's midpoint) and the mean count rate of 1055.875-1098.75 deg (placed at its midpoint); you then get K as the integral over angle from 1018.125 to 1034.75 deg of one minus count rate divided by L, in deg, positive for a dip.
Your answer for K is -1.1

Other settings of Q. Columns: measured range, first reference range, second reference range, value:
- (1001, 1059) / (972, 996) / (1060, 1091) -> -3.7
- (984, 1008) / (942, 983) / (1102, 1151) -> 1.2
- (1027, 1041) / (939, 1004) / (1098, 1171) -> -1.1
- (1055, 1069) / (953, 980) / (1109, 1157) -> -1.9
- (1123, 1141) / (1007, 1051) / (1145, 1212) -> 0.7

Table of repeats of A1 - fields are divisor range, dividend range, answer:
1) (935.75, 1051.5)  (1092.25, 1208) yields 1.11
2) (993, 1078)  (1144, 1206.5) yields 1.07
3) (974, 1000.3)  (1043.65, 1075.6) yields 1.23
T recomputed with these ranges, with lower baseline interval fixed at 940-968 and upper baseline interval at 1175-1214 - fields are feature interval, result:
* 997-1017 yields 0.051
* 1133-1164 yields 0.208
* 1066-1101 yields 0.051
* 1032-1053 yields 0.031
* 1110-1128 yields 0.095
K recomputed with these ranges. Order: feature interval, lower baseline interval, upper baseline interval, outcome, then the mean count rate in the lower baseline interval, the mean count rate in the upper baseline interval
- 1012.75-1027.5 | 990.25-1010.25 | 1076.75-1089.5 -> -1.7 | 92.1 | 107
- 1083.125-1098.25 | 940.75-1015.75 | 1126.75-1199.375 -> -0.5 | 93.5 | 107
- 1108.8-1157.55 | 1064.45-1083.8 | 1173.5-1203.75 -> 5.2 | 108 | 120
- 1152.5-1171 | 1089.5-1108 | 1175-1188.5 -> 2.6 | 103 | 117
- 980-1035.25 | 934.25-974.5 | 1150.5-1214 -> 2.6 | 97.5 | 115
